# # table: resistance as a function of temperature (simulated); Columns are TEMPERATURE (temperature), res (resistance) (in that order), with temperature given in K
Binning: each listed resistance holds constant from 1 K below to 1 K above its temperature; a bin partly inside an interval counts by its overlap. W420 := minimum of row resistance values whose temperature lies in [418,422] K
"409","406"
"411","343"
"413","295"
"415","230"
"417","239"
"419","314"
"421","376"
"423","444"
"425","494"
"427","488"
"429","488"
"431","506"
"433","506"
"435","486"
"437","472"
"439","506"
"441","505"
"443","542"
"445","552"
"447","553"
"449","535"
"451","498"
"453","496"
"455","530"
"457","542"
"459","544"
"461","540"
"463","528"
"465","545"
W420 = 314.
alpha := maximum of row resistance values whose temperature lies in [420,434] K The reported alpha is 506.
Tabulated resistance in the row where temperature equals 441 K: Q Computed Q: 505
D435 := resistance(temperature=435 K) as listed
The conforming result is 486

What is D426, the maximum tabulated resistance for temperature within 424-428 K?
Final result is 494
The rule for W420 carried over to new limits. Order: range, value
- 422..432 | 444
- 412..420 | 230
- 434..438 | 472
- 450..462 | 496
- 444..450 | 535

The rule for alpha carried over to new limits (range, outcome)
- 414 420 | 314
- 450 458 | 542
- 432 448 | 553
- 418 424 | 444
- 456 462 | 544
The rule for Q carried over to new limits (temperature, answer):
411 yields 343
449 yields 535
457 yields 542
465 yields 545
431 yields 506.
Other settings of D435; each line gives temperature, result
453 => 496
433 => 506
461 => 540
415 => 230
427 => 488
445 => 552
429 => 488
